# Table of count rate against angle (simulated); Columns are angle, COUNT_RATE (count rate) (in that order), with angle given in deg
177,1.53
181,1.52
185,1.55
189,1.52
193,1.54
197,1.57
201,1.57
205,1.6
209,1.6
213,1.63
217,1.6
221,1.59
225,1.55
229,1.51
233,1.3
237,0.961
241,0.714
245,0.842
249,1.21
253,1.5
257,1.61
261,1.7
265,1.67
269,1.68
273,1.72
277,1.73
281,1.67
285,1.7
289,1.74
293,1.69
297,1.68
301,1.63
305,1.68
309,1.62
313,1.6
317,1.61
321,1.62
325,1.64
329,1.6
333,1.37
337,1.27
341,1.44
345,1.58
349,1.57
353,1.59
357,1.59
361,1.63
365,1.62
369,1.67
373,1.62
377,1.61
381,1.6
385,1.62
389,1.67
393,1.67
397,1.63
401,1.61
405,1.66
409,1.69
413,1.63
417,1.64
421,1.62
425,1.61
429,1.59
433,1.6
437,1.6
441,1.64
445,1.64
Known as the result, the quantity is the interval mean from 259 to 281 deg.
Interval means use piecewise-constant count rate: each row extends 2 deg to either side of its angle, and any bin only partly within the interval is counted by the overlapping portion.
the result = 1.7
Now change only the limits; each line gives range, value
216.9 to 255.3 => 1.26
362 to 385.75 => 1.62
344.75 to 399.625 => 1.62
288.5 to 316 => 1.66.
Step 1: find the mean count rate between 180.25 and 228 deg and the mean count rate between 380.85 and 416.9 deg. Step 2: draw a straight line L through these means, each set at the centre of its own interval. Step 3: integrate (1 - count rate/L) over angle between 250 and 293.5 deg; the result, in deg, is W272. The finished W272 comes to -1.8 deg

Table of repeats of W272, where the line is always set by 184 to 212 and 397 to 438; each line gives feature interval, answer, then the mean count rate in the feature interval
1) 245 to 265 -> 1.6 deg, 1.46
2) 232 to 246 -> 5.7 deg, 0.938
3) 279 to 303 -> -1.4 deg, 1.68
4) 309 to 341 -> 1.4 deg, 1.53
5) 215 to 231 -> 0.1 deg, 1.56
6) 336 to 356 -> 1.3 deg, 1.51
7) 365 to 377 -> -0.2 deg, 1.63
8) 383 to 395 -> -0.3 deg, 1.65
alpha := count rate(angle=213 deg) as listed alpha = 1.63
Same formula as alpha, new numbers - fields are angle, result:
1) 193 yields 1.54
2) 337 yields 1.27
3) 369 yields 1.67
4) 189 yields 1.52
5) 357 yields 1.59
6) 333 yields 1.37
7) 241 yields 0.714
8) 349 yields 1.57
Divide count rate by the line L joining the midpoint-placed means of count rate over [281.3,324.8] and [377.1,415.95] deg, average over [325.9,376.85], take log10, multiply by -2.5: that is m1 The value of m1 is 0.07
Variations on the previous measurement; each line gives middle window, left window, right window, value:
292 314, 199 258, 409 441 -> -0.12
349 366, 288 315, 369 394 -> 0.03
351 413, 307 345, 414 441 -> -0.04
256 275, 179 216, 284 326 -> -0.04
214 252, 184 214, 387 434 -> 0.24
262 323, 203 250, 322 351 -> -0.16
